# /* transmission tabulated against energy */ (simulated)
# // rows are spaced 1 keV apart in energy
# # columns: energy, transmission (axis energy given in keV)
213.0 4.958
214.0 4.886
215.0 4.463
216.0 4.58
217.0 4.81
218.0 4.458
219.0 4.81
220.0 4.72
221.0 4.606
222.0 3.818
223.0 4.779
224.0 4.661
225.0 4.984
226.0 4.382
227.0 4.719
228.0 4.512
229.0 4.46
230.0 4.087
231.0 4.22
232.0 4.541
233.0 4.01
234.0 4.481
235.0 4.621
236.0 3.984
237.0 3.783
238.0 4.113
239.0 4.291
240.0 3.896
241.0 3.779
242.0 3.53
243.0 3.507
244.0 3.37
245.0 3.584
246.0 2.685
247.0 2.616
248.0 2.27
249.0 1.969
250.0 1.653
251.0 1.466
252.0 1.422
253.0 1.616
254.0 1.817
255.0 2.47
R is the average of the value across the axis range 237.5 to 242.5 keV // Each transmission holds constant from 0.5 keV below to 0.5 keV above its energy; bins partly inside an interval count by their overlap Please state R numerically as 3.92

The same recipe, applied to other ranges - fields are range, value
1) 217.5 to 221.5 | 4.65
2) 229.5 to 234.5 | 4.27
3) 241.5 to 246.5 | 3.34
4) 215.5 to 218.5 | 4.62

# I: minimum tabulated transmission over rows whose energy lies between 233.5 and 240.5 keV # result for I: 3.783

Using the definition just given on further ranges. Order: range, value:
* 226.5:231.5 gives 4.087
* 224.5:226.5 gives 4.382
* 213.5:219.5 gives 4.458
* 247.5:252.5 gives 1.422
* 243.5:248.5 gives 2.27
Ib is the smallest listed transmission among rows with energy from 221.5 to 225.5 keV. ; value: 3.818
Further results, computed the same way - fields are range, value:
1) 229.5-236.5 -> 3.984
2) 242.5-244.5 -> 3.37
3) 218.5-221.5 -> 4.606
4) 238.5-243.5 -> 3.507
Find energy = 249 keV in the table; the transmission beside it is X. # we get 1.969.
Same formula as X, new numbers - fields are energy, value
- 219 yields 4.81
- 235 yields 4.621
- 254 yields 1.817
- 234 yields 4.481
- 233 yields 4.01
